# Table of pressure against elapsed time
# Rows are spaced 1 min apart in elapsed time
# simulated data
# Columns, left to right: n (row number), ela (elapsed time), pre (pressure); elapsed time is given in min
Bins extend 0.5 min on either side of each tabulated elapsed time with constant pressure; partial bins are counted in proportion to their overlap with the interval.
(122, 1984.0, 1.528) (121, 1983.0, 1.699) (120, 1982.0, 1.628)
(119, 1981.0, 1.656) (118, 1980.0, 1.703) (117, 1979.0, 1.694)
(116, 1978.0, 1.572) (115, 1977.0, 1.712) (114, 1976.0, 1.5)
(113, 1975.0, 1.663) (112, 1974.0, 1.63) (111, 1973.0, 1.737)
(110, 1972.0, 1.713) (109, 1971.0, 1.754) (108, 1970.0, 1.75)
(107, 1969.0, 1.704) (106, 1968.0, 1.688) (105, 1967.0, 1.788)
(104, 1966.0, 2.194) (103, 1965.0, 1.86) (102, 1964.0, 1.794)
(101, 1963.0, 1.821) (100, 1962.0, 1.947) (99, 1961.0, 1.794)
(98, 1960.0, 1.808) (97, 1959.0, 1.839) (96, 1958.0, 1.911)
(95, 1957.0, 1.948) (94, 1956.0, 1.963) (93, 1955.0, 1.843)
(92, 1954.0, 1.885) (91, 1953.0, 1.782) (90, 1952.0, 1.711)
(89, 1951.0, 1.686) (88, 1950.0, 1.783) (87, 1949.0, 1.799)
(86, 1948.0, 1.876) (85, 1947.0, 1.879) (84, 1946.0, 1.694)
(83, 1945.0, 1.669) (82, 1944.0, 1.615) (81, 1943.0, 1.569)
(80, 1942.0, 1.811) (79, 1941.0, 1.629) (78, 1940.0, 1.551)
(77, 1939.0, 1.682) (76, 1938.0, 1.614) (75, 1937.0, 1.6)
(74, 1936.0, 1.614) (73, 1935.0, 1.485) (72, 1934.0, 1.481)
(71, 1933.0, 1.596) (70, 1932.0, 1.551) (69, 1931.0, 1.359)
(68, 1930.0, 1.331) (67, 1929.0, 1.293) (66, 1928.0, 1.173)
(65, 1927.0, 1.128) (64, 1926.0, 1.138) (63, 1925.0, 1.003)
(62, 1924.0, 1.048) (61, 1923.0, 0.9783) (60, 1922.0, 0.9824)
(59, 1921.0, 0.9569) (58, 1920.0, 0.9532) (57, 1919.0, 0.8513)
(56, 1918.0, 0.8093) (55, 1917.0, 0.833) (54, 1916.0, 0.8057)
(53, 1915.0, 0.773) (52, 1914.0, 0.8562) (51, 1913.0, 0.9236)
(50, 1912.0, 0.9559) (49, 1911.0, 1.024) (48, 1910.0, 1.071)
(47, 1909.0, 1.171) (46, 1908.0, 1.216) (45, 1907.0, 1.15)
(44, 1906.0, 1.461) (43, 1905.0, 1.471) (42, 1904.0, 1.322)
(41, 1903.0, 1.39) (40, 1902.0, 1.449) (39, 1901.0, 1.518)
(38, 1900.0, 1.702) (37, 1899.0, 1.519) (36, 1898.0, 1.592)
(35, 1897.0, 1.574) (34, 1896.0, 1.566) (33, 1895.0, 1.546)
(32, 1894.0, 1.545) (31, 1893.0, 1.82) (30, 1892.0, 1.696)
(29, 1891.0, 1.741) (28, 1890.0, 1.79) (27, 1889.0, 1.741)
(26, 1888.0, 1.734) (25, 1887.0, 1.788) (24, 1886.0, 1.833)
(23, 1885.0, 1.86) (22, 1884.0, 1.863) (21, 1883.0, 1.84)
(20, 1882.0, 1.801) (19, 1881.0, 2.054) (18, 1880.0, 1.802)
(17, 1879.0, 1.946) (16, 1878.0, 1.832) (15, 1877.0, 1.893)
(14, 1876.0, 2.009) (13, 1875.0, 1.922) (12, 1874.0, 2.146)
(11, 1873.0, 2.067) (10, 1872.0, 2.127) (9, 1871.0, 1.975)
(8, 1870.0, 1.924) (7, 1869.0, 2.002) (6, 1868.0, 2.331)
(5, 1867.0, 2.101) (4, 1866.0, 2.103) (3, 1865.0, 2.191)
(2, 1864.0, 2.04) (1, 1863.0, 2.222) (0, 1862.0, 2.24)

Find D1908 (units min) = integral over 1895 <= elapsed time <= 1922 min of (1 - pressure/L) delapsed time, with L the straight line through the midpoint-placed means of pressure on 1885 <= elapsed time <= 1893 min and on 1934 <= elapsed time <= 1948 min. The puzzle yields 8.39 min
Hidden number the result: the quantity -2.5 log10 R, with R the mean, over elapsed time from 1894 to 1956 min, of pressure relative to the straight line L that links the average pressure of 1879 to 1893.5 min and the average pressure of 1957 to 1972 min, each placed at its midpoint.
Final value 0.30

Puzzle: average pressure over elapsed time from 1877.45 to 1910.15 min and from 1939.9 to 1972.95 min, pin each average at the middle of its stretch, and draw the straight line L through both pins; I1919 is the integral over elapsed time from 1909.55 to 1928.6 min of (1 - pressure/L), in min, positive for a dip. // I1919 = 8.2 min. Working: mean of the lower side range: 1.62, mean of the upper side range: 1.79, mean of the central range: 0.963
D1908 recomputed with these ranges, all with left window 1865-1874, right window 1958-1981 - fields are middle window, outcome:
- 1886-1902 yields 2.8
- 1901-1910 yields 2.9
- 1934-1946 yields 1.5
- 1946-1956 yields 0.1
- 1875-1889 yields 1.3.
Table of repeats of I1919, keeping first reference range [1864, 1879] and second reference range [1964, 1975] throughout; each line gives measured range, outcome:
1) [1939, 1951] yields 0.8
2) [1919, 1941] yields 6.7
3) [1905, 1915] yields 4.4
